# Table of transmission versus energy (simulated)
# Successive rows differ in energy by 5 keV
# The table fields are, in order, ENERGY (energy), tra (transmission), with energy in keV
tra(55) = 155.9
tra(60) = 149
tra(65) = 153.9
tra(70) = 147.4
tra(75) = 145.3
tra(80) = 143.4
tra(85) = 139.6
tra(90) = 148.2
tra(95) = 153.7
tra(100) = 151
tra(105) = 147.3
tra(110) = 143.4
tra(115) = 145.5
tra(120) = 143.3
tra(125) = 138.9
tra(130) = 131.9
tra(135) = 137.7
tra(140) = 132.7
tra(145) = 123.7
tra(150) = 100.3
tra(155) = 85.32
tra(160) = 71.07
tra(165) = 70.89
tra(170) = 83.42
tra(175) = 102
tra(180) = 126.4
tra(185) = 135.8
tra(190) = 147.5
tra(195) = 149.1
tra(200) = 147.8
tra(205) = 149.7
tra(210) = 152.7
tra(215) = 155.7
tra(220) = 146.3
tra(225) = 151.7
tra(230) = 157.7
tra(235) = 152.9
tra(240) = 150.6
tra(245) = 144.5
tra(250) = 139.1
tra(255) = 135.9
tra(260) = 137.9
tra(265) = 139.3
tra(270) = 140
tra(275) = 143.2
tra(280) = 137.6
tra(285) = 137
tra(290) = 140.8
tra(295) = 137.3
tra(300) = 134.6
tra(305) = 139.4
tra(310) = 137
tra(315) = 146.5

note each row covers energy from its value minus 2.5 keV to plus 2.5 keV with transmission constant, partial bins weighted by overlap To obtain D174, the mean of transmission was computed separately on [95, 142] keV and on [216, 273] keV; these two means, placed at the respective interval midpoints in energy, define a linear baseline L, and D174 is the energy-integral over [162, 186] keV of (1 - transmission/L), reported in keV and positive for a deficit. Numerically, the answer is 7.1 keV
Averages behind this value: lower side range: 142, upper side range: 145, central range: 101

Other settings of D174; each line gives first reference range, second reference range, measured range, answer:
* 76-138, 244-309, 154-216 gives 8.73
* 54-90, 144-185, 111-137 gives -4.53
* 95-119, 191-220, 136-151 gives 2.61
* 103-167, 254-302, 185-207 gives -3.17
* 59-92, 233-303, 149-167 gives 7.92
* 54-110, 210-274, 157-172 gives 7.33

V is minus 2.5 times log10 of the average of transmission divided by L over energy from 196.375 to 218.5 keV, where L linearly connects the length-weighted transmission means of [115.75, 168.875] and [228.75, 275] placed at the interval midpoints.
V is -0.15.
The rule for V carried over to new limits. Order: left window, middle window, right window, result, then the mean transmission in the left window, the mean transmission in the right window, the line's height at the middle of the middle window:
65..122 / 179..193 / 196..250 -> 0.08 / 147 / 150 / 149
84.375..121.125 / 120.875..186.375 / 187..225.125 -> 0.31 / 147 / 150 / 148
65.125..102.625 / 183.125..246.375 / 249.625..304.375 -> -0.06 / 147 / 138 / 141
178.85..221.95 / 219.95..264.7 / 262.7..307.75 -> -0.03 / 146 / 139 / 143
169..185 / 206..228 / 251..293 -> -0.23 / 111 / 139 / 123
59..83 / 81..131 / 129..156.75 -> -0.09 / 148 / 119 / 134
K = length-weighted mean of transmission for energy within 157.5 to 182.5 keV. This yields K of 90.8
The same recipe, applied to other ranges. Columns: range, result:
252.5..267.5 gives 138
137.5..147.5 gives 128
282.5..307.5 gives 138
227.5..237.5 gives 155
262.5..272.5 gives 140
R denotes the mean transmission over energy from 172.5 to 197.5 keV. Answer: 132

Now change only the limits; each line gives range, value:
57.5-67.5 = 151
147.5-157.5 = 92.8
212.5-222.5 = 151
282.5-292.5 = 139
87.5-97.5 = 151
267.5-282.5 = 140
